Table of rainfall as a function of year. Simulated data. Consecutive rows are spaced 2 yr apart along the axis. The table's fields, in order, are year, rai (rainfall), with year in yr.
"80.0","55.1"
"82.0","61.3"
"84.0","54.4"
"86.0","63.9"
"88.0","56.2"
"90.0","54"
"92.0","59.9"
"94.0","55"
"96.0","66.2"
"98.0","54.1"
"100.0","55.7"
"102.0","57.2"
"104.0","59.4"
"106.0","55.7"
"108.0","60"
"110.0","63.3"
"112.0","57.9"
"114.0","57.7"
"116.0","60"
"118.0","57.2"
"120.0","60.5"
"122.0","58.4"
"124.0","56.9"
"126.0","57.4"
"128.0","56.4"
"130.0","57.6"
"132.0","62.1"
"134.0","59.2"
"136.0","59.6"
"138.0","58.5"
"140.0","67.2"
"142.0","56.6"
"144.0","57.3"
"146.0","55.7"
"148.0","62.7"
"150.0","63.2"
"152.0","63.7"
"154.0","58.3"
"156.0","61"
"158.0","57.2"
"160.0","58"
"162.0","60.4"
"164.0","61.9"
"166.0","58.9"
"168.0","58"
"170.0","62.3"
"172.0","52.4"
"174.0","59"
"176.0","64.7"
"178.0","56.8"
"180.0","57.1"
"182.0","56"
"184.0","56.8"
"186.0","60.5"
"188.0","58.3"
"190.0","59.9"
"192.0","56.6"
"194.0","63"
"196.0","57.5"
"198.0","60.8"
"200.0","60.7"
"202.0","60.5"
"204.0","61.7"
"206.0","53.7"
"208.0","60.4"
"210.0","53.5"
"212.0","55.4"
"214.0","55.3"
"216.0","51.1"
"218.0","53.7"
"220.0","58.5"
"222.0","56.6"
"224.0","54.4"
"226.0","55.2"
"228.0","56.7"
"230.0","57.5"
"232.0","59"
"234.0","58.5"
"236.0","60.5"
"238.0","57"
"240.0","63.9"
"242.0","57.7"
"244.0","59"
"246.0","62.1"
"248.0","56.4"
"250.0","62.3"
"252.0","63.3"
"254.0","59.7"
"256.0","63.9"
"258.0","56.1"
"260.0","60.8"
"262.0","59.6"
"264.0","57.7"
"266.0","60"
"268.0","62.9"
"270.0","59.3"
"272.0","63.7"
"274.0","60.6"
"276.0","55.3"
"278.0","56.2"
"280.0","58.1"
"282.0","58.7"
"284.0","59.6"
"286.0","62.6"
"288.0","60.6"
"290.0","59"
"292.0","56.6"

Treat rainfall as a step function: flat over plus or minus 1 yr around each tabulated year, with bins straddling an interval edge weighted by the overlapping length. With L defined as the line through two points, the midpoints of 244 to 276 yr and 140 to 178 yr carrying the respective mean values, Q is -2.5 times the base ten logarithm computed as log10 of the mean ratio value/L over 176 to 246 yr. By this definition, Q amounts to 0.04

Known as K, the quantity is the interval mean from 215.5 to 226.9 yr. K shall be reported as 55.1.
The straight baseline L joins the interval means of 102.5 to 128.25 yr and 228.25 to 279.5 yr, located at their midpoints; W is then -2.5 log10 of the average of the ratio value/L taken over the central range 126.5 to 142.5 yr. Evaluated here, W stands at -0.02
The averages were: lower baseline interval 58.6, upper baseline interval 59.7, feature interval 59.7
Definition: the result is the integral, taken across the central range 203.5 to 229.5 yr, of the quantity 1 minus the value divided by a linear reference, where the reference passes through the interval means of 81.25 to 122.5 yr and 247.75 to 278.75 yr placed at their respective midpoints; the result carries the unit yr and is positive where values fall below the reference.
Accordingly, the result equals 1.6 yr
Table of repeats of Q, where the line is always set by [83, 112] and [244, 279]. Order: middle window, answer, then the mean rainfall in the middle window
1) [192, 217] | 0.03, 57.8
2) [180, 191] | 0.02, 58.2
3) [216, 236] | 0.06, 56.6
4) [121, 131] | 0.02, 57.3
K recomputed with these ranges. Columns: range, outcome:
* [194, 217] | 57.6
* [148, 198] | 59.3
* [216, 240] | 57.1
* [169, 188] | 58.4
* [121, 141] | 59.3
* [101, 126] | 58.6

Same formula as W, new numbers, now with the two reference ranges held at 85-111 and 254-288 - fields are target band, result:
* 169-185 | 0.017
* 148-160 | -0.031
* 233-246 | -0.003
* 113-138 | 0.002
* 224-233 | 0.049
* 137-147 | -0.005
